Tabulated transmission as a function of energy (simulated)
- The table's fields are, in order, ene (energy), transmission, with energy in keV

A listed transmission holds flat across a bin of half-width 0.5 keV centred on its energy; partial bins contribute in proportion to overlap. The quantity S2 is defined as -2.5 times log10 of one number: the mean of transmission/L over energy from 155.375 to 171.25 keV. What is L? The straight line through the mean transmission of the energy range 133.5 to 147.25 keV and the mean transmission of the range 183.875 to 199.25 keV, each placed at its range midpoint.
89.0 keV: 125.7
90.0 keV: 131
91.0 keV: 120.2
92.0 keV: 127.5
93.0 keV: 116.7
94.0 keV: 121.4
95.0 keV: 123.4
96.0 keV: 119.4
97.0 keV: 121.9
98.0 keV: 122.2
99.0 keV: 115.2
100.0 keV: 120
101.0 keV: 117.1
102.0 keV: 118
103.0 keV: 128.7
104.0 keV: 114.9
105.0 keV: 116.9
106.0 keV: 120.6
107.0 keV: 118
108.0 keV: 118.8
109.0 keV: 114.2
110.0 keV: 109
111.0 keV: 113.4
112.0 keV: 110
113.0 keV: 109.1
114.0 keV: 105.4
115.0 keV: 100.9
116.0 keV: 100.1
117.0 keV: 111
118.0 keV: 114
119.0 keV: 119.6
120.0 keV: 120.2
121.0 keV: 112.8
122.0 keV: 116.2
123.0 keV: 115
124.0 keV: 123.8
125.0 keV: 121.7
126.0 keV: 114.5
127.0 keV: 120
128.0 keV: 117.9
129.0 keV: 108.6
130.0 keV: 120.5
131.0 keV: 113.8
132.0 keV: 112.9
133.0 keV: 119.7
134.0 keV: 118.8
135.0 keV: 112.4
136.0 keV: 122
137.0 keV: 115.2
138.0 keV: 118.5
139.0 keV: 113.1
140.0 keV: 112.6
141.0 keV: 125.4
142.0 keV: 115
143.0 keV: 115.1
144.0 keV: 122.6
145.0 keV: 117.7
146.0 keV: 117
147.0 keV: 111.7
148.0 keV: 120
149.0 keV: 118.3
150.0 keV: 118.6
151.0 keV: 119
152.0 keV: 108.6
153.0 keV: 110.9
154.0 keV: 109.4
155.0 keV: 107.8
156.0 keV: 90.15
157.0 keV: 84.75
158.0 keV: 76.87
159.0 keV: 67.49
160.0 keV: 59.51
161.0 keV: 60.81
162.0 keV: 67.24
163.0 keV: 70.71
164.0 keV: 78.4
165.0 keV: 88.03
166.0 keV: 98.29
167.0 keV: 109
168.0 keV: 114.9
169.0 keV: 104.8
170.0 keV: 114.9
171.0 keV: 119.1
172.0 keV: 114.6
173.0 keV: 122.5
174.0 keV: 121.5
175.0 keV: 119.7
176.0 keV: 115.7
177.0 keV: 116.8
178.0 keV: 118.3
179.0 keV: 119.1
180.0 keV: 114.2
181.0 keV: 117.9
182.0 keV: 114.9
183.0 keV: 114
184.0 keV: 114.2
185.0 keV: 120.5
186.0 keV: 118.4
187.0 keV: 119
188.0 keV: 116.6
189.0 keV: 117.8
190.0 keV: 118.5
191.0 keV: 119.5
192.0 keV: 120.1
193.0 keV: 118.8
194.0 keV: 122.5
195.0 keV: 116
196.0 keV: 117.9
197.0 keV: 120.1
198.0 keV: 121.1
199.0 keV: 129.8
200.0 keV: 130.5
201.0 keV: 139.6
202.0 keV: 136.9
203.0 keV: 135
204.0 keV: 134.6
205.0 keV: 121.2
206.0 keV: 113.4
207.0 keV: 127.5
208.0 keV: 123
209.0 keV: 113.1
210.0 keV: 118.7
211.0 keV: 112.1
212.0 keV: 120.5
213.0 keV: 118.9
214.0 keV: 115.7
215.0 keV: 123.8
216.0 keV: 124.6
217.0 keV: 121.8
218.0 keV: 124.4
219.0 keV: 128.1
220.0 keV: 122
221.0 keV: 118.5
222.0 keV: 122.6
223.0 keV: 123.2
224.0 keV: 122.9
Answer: 0.326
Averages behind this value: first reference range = 117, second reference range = 119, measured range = 87.5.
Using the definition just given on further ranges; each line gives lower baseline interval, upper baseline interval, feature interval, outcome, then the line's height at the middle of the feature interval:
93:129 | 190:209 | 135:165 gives 0.17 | 120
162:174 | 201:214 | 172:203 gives -0.07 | 113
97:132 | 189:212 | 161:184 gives 0.13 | 121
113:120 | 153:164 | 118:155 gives -0.22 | 95.8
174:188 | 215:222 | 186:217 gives -0.01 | 121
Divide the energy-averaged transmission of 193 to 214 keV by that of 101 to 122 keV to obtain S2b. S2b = 1.08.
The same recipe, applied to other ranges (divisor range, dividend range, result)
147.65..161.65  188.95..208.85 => 1.29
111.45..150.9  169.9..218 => 1.04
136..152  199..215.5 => 1.06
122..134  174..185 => 1.00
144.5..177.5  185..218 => 1.19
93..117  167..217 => 1.04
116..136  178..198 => 1.02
